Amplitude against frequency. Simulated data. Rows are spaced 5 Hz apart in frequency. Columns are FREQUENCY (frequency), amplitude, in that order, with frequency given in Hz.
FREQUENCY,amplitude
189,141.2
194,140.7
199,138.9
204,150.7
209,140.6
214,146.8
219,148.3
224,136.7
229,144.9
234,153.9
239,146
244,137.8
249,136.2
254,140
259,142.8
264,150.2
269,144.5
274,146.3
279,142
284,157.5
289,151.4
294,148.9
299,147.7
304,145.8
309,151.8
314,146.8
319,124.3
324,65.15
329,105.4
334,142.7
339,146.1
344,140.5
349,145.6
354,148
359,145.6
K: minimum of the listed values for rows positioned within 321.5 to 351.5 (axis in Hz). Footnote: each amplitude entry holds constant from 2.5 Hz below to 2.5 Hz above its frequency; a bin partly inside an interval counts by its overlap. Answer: 65.15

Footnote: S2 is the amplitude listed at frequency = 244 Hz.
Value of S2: 137.8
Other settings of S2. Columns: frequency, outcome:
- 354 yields 148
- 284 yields 157.5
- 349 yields 145.6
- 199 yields 138.9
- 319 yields 124.3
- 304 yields 145.8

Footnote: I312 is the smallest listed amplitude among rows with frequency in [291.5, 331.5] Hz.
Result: 65.15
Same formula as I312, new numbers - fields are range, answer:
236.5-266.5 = 136.2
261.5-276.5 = 144.5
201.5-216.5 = 140.6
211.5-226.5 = 136.7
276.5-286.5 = 142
